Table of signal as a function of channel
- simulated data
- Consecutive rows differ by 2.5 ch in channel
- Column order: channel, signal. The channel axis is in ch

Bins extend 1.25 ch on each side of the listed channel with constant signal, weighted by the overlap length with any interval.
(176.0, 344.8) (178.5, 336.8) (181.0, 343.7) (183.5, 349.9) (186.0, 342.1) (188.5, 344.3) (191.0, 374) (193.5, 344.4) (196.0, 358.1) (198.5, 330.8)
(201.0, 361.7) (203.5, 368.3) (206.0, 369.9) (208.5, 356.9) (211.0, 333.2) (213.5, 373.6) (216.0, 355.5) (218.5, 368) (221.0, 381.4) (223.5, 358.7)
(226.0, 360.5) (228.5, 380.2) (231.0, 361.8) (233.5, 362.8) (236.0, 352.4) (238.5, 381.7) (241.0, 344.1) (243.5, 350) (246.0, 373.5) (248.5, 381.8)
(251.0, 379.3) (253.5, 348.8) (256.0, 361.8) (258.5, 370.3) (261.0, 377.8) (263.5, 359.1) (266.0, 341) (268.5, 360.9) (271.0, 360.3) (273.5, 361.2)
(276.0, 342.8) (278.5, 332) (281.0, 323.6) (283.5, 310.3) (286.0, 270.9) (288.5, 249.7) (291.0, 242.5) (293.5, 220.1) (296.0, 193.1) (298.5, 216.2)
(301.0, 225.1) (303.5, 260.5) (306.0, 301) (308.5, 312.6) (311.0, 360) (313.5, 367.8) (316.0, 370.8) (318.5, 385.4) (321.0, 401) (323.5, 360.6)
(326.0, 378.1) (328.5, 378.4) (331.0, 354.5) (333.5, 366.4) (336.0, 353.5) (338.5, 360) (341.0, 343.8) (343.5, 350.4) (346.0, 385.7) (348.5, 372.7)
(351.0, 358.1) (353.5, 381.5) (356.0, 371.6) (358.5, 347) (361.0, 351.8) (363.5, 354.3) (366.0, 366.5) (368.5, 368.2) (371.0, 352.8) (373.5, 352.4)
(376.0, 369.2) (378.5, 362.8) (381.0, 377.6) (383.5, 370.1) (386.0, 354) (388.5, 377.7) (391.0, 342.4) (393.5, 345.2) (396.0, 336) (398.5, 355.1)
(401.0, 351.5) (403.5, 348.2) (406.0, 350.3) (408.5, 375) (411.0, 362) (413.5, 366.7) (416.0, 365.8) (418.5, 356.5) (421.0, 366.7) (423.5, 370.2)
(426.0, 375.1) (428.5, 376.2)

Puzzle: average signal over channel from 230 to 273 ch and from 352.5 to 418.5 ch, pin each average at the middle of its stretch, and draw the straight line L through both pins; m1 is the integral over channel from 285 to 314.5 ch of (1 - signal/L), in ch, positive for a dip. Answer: 7.7 ch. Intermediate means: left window 363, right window 360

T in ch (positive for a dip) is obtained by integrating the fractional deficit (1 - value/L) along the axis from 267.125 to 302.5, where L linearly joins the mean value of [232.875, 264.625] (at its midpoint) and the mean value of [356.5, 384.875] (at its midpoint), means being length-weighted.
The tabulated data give 7.5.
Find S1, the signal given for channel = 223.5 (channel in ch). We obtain 358.7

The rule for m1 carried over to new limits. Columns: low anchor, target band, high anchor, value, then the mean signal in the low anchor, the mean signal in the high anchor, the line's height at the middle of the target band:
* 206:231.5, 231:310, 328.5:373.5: 8.8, 363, 361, 363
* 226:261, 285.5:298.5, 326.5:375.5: 4.7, 366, 362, 364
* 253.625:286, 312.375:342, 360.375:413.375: -1.3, 347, 358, 353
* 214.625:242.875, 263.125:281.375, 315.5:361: 0.9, 364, 367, 365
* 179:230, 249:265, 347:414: -0.4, 357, 360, 358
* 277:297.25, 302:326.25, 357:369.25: -3.7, 269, 357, 300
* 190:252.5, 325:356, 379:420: -0.5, 362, 359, 360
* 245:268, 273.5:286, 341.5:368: 1.4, 366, 364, 365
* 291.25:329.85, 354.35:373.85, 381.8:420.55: -1.1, 314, 358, 340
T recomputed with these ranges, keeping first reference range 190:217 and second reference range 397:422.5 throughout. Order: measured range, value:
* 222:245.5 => -0.3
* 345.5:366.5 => -0.3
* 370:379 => 0.0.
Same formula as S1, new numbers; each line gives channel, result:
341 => 343.8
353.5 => 381.5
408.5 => 375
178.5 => 336.8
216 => 355.5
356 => 371.6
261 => 377.8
